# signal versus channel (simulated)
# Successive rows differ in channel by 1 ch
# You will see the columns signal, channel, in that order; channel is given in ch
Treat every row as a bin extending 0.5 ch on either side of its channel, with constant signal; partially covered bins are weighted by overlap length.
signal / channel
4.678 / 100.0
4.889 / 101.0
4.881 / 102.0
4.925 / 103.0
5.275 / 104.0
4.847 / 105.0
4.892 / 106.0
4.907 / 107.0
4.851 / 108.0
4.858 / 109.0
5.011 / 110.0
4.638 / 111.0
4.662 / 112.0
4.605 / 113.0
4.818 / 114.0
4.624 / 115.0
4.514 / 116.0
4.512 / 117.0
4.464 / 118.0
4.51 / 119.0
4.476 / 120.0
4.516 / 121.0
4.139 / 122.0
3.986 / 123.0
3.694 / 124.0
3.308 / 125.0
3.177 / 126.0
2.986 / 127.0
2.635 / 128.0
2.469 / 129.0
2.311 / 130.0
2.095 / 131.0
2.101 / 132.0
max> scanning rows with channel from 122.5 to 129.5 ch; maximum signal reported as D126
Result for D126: 3.986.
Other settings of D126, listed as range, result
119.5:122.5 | 4.516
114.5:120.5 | 4.624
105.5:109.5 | 4.907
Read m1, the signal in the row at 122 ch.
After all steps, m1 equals 4.139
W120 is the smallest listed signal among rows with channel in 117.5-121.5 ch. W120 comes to 4.464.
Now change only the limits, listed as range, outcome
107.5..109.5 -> 4.851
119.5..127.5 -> 2.986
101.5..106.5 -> 4.847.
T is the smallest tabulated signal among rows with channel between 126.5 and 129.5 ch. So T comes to 2.469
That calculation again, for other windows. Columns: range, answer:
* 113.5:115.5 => 4.624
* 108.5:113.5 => 4.605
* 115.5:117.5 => 4.512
